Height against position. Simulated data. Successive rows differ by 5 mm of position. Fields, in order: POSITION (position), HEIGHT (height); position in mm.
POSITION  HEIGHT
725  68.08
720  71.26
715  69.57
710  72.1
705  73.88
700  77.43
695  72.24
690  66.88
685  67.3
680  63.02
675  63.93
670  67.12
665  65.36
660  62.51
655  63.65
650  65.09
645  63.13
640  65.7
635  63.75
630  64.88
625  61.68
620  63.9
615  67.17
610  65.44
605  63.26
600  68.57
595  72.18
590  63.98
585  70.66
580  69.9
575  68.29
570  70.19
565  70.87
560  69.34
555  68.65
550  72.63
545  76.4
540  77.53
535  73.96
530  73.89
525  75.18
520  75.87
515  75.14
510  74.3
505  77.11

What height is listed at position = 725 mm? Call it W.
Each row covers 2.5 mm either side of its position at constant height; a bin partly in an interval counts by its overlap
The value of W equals 68.08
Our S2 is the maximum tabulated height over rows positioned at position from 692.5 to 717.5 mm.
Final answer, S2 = 77.43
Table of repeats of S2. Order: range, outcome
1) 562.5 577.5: 70.87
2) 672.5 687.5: 67.3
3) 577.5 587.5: 70.66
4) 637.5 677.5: 67.12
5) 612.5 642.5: 67.17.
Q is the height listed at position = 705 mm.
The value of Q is 73.88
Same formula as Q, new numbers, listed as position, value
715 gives 69.57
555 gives 68.65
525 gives 75.18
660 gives 62.51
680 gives 63.02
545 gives 76.4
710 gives 72.1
